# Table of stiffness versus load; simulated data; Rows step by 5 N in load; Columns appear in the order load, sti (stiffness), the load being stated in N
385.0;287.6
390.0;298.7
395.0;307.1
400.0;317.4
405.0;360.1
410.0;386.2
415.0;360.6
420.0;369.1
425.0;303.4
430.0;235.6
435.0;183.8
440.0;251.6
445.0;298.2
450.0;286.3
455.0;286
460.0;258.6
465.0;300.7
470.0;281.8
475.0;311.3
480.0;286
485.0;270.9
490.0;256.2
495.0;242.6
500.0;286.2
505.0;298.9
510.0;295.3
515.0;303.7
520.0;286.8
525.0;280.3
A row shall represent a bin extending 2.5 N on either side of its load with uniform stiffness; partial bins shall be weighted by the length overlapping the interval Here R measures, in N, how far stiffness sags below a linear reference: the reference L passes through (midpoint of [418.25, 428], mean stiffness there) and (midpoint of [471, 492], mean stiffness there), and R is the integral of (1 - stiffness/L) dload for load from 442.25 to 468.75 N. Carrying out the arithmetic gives 1.5 N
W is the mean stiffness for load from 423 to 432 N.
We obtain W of 270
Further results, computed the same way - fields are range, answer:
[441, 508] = 281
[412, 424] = 358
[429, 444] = 230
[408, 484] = 292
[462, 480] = 295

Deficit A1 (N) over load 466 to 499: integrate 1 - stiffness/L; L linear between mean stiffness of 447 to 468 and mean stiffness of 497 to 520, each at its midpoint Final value 1.4 N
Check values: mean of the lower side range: 283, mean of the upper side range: 294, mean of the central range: 276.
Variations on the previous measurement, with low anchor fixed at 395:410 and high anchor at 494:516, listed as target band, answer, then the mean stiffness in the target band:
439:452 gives 1.5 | 282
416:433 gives 1.3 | 304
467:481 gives 0.4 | 294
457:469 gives 1.1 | 280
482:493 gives 1.2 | 264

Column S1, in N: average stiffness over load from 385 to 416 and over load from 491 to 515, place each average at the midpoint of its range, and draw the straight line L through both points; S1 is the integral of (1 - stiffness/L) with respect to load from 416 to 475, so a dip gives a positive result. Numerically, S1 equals 5.5 N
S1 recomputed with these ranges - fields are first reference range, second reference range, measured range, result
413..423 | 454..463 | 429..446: 4.22 N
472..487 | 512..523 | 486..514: 1.47 N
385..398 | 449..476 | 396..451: -2.04 N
